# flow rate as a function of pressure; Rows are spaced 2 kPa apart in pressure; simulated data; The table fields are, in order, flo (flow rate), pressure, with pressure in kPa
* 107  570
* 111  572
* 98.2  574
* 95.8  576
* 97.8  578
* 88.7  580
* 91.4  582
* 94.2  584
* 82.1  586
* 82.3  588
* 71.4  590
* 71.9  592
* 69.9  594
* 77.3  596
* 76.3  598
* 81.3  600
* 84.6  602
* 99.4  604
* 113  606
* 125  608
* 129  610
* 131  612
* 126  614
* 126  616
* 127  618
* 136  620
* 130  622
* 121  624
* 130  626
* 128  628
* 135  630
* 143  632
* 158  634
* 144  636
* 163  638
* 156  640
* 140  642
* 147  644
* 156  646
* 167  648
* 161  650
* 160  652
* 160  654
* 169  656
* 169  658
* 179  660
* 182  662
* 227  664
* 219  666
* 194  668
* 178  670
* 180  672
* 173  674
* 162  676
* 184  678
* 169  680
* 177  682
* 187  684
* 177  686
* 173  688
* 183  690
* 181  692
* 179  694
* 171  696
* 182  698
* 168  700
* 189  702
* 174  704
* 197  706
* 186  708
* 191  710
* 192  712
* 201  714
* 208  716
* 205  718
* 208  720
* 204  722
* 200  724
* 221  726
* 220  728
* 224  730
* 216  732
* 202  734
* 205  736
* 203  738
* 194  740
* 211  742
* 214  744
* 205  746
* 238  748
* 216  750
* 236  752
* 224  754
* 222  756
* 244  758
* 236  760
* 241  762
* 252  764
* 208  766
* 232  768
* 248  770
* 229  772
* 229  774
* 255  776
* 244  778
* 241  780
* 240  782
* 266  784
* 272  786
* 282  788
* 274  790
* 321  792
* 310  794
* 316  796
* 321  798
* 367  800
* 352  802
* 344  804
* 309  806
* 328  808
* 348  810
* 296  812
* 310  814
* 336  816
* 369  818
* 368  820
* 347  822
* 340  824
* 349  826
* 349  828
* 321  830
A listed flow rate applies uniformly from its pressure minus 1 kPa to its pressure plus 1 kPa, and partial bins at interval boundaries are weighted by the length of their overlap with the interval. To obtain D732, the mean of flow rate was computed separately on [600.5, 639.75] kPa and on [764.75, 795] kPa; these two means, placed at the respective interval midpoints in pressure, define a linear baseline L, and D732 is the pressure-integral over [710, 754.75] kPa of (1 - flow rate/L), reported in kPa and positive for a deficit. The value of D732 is 1.60 kPa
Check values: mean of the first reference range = 129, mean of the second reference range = 257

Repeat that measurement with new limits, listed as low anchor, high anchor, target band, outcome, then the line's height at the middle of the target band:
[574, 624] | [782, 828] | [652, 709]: 1.88 kPa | 188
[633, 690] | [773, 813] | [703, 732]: 2.87 kPa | 225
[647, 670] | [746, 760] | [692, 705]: 1.51 kPa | 201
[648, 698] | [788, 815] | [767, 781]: 2.46 kPa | 291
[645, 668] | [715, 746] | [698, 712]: 0.97 kPa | 198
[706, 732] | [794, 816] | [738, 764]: 2.85 kPa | 251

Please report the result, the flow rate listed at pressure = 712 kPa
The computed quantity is 192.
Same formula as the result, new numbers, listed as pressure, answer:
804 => 344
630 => 135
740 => 194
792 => 321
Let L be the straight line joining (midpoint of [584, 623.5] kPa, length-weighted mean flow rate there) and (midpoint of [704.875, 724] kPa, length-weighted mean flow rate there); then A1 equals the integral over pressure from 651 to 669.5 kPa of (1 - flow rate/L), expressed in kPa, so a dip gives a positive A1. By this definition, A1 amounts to -3.9 kPa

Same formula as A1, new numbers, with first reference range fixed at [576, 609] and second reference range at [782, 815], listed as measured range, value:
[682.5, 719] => 3.48 kPa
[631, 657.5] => -2.19 kPa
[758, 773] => 2.16 kPa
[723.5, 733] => 0.73 kPa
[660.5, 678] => -1.85 kPa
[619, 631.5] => -0.70 kPa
